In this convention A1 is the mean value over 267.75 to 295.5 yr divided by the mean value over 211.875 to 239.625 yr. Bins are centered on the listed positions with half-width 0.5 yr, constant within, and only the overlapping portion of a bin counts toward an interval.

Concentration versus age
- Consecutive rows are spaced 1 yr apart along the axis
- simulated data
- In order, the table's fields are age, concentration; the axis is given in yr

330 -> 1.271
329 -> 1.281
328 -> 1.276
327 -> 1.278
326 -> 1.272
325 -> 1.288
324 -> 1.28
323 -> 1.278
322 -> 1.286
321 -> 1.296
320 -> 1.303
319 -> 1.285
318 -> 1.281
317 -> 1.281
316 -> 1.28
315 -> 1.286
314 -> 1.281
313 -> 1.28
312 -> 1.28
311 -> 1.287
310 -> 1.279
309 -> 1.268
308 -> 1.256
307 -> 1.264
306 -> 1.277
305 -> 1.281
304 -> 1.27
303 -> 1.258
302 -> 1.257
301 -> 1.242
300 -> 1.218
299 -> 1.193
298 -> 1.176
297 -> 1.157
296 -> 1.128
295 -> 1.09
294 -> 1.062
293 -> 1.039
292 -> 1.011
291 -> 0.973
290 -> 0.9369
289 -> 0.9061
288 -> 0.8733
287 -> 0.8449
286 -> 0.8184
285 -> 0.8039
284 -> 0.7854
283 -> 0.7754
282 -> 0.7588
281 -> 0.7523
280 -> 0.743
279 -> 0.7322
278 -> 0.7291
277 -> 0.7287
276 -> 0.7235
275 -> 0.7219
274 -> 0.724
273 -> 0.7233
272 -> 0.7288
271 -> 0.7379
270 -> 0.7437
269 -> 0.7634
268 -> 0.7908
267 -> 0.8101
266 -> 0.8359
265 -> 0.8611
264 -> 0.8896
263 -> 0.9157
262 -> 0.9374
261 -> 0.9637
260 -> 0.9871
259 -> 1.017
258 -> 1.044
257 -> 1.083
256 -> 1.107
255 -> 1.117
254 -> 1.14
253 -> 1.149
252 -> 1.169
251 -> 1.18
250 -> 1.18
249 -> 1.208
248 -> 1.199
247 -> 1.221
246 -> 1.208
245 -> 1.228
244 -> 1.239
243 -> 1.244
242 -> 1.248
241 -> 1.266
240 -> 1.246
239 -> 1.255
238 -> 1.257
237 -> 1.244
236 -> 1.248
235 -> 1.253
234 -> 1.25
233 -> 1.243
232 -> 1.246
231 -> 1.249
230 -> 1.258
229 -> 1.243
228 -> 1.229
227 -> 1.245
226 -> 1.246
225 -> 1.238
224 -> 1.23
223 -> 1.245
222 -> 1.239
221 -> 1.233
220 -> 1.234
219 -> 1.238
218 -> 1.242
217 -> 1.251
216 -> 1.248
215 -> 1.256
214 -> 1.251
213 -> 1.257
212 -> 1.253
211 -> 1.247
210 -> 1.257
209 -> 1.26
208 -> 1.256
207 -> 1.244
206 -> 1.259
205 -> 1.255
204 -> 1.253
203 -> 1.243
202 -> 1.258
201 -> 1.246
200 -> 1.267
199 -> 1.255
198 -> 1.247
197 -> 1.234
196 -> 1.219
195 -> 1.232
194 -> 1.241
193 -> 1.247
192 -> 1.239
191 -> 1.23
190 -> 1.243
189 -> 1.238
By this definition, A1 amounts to 0.7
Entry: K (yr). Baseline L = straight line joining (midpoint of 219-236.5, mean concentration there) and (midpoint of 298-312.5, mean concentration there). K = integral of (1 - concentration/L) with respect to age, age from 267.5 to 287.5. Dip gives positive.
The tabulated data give 7.9 yr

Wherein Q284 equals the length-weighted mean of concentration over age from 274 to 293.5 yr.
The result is 0.821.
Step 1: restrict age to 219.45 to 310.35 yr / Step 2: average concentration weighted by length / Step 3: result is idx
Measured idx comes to 1.07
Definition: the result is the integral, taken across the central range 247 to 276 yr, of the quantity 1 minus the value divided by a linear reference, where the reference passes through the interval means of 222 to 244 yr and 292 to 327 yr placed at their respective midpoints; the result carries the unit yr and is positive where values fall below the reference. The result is 6.7 yr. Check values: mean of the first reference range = 1.25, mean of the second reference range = 1.24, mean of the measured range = 0.955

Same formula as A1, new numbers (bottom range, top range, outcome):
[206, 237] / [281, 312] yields 0.87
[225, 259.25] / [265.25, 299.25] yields 0.71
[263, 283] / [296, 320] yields 1.64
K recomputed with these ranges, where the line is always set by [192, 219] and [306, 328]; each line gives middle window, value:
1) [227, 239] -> 0.1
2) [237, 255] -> 0.7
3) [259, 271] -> 3.8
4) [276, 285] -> 3.7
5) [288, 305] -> 2.1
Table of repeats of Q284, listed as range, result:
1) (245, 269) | 1.04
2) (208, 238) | 1.25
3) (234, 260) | 1.19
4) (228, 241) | 1.25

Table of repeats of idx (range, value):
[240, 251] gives 1.22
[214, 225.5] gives 1.24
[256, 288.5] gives 0.828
